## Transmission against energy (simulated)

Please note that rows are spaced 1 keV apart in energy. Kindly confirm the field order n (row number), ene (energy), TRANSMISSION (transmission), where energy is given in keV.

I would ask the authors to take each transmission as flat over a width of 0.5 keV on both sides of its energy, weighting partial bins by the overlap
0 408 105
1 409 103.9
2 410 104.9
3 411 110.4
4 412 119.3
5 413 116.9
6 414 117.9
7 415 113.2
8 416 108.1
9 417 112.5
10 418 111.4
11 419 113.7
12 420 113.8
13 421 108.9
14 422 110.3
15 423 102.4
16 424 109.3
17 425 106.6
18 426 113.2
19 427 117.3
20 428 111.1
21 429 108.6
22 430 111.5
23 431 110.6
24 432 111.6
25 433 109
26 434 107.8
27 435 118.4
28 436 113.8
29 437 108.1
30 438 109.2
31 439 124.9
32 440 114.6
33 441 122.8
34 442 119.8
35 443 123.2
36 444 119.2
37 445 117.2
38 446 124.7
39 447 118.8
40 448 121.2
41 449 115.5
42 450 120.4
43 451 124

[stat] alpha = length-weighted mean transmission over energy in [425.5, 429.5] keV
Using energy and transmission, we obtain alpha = 113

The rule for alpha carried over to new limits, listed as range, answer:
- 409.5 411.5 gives 108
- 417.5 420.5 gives 113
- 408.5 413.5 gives 111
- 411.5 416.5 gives 115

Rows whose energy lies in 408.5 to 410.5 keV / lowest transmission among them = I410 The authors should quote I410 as 103.9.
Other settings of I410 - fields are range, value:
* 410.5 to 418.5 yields 108.1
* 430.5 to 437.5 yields 107.8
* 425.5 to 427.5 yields 113.2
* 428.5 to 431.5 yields 108.6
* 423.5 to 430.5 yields 106.6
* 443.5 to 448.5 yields 117.2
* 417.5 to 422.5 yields 108.9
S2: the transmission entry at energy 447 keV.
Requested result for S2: 118.8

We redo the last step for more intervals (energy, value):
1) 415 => 113.2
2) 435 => 118.4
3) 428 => 111.1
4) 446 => 124.7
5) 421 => 108.9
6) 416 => 108.1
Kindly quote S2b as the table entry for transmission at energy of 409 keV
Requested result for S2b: 103.9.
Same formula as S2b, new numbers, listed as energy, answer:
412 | 119.3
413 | 116.9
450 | 120.4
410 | 104.9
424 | 109.3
